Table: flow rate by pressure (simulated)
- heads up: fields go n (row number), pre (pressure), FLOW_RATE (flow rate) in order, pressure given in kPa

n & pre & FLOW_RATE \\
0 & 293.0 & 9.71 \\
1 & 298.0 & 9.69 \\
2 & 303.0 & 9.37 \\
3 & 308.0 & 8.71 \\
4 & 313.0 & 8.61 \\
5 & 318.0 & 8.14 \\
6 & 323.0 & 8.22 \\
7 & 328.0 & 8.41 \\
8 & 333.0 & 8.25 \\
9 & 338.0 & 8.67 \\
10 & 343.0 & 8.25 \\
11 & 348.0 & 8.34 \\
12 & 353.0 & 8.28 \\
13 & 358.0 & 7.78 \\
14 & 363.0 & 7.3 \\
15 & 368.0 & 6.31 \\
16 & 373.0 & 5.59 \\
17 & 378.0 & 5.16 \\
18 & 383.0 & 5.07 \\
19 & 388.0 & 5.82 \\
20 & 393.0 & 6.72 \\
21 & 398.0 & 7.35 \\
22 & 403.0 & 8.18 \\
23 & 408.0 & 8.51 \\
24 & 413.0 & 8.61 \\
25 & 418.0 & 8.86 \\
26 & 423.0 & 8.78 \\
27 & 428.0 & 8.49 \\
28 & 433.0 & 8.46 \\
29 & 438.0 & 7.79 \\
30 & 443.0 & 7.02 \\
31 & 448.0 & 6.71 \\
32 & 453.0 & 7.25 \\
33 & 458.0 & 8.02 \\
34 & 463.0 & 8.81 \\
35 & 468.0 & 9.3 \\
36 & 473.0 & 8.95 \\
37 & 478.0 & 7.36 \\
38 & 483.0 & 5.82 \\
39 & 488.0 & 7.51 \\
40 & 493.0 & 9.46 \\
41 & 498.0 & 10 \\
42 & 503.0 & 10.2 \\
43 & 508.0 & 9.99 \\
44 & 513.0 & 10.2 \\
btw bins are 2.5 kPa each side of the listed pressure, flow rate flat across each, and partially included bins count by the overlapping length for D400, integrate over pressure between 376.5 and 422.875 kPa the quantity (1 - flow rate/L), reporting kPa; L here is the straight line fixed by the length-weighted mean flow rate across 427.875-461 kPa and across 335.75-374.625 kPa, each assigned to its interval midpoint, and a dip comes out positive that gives 2.14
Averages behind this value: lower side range 7.6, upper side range 7.64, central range 7.27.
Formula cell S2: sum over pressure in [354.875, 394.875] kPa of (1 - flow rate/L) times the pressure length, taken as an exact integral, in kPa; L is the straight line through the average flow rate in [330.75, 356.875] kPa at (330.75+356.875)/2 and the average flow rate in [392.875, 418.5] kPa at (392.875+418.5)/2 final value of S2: 9.6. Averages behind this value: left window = 8.33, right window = 8.1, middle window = 6.24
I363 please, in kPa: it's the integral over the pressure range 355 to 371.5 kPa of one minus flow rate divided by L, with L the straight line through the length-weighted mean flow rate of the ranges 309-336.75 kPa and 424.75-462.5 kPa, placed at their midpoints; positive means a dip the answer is 2.2 kPa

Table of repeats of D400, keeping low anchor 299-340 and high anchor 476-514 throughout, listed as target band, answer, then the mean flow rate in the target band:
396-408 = 1.0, 7.94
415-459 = 3.9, 7.94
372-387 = 5.8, 5.3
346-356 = 0.4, 8.28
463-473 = -0.4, 9.09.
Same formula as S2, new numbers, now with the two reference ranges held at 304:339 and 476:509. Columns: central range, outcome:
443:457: 2.37 kPa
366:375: 2.70 kPa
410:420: -0.23 kPa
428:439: 0.36 kPa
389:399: 2.00 kPa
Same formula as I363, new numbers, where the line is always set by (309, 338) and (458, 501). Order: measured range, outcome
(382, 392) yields 3.2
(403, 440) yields -0.4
